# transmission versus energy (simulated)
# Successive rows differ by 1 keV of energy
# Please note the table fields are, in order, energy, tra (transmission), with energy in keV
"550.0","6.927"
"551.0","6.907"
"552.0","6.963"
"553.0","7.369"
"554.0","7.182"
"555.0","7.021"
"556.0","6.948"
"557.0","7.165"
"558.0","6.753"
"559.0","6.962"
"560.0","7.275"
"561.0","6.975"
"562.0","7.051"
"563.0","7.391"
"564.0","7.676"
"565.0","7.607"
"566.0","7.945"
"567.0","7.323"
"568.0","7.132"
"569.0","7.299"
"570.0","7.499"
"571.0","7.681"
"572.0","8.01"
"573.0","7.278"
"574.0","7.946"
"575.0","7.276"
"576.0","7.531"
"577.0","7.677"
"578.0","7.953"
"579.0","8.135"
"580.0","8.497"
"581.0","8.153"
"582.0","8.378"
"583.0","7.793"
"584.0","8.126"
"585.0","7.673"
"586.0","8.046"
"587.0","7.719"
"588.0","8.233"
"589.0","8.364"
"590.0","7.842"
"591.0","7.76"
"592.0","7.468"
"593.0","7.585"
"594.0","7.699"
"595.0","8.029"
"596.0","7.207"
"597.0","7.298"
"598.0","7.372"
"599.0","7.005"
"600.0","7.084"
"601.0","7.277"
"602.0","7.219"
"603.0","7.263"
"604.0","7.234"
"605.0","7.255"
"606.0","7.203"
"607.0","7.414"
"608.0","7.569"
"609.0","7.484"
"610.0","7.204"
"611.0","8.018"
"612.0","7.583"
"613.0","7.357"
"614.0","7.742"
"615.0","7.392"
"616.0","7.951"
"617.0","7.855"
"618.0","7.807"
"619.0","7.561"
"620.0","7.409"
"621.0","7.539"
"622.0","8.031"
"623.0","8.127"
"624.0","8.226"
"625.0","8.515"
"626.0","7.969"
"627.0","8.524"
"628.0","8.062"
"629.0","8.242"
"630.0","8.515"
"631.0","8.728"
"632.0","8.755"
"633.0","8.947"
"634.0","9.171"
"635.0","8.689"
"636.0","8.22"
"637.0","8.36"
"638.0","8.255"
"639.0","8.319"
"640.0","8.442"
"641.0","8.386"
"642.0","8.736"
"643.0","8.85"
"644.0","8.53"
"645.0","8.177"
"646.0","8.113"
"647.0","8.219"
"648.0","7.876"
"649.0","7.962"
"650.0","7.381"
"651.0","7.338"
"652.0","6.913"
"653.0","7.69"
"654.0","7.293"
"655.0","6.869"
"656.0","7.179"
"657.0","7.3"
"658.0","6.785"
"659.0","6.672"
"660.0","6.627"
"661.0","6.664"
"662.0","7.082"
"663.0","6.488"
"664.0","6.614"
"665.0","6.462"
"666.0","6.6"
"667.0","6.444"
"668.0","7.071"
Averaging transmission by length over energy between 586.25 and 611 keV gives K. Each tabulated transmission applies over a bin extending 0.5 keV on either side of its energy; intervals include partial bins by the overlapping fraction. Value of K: 7.51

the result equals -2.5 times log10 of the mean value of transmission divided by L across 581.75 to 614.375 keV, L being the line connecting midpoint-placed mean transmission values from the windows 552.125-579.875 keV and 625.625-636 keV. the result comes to 0.05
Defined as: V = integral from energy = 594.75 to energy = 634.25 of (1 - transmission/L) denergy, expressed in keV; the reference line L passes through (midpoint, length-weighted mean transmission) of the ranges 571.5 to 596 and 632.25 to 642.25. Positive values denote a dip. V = 2.39 keV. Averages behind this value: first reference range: 7.87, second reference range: 8.55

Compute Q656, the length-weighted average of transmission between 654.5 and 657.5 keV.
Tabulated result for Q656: 7.12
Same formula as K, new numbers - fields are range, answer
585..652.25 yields 7.89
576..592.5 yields 7.97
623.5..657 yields 8.15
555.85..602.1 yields 7.59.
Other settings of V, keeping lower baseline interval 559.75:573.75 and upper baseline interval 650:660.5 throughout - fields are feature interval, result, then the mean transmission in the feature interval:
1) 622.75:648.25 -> -4.5 keV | 8.43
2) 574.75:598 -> -1.5 keV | 7.84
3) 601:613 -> -0.2 keV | 7.4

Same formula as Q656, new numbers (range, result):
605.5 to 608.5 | 7.4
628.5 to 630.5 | 8.38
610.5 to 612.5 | 7.8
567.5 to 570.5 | 7.31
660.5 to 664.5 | 6.71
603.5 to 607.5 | 7.28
